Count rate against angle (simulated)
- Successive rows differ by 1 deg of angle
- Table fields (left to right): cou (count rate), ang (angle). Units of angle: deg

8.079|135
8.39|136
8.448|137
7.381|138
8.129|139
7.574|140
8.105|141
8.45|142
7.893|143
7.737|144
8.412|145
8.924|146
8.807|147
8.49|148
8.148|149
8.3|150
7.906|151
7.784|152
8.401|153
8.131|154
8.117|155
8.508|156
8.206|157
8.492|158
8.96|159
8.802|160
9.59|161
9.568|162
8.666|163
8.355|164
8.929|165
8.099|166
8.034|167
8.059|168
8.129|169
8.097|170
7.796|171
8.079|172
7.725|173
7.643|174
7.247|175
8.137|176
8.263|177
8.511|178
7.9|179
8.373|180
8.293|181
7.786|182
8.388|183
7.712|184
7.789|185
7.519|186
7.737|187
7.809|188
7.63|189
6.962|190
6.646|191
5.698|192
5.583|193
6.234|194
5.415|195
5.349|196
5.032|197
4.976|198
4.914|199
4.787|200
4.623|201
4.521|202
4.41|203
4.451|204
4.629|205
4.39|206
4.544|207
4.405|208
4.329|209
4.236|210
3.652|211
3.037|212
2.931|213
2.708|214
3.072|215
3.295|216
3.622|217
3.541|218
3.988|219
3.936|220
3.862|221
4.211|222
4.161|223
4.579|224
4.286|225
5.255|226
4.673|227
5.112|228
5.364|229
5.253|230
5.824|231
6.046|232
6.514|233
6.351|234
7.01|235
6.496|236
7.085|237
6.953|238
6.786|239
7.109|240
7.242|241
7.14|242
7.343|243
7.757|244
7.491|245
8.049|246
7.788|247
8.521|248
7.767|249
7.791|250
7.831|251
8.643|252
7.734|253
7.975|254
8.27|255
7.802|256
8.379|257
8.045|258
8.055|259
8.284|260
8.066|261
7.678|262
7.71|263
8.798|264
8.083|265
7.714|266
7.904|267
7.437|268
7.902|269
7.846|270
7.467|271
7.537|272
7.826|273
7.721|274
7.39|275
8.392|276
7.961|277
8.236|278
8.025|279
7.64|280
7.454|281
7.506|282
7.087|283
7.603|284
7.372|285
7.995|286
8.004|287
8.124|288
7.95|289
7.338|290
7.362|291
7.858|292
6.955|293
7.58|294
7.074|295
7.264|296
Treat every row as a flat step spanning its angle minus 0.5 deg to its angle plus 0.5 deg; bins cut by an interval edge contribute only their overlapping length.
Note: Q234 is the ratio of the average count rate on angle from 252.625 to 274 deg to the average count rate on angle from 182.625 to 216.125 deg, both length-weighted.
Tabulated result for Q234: 1.5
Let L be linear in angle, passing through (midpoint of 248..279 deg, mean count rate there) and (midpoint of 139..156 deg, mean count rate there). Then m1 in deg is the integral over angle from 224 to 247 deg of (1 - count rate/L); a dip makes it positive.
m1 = 4.6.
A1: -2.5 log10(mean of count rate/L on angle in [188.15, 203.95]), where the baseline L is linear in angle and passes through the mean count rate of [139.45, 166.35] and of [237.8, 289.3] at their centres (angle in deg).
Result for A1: 0.424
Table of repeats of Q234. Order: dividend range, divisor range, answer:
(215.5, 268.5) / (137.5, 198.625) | 0.85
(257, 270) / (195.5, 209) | 1.71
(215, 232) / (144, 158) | 0.54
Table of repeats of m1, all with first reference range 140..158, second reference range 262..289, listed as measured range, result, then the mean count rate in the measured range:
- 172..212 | 9.2 deg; 6.25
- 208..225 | 9.1 deg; 3.74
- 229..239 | 2.0 deg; 6.36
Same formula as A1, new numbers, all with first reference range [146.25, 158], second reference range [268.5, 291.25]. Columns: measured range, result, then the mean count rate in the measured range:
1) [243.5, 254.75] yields -0.01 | 7.95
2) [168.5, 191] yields 0.04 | 7.86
